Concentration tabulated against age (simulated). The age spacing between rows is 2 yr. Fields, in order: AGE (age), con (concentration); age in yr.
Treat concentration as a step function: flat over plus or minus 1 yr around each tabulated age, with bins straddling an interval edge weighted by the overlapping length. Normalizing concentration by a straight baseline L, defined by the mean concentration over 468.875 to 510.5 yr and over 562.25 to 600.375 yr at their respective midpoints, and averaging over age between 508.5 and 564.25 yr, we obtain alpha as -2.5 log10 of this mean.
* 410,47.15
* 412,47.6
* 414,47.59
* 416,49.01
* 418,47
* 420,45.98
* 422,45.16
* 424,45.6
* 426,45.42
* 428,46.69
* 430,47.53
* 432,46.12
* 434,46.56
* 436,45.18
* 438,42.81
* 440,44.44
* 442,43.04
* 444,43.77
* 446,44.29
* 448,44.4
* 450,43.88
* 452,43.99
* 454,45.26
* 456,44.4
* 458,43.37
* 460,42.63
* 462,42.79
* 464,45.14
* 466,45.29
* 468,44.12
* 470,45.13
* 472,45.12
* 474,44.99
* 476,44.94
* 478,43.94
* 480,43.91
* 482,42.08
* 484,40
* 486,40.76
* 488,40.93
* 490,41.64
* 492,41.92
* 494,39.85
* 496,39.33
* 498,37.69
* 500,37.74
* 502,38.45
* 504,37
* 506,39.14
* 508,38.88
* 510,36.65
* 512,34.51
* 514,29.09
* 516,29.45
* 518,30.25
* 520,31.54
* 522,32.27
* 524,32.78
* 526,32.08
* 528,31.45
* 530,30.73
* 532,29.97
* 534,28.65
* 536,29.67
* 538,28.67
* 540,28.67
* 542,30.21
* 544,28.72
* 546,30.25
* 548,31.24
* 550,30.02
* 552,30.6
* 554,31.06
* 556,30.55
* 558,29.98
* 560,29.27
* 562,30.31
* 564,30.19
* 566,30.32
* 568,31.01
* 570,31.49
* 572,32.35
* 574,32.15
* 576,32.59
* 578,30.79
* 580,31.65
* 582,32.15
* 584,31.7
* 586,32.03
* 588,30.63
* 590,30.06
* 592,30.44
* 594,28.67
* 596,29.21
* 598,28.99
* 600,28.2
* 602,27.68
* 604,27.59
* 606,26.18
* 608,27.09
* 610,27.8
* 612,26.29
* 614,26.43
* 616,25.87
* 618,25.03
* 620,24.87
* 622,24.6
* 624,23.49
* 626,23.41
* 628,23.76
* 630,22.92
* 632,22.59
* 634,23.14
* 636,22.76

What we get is 0.16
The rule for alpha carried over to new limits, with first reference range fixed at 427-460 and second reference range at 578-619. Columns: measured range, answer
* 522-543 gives 0.17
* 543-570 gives 0.09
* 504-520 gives 0.11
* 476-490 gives -0.04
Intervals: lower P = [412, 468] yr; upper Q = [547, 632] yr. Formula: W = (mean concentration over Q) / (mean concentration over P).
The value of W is 0.6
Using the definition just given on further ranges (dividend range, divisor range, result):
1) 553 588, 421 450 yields 0.69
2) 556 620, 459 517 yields 0.73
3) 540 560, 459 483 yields 0.68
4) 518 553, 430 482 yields 0.69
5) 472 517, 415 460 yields 0.87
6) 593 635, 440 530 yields 0.65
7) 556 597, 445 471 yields 0.70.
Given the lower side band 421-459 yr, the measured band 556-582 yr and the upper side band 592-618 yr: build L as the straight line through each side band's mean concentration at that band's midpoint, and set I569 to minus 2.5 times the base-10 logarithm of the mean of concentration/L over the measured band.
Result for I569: 0.01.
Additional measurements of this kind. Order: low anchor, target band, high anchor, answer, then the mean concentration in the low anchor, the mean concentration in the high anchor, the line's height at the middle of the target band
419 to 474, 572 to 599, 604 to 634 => -0.07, 44.7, 25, 28.9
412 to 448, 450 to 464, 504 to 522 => -0.05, 45.7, 33.8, 41.8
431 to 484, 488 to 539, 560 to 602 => 0.11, 44.2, 30.6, 38.1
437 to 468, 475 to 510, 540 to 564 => -0.05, 44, 30.1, 38.4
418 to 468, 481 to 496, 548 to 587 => -0.03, 44.8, 31.1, 39.8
